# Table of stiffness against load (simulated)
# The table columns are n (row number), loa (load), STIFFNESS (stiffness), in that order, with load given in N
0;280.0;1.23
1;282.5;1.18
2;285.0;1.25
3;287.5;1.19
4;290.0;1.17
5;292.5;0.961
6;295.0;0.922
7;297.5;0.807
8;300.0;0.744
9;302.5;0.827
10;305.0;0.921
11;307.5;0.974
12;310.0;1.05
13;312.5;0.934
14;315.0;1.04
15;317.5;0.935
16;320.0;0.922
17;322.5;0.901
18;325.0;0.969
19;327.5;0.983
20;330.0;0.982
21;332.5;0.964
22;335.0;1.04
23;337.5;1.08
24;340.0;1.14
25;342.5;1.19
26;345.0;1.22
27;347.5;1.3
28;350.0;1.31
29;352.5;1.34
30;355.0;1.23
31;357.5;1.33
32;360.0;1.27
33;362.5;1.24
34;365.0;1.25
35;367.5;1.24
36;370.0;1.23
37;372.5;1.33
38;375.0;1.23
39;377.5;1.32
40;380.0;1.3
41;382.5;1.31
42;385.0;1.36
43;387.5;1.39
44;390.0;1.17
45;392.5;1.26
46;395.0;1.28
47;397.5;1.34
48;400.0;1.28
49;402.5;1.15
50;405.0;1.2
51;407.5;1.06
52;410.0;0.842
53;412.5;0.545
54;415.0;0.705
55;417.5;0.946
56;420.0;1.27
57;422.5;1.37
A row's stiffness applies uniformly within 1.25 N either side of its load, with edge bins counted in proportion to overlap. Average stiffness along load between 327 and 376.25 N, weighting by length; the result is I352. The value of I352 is 1.2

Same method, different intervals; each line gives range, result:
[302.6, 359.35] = 1.08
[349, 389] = 1.29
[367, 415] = 1.19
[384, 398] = 1.3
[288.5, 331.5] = 0.945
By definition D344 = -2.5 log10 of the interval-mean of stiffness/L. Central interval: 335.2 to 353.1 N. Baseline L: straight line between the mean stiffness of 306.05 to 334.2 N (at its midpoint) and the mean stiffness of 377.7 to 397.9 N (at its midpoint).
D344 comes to -0.12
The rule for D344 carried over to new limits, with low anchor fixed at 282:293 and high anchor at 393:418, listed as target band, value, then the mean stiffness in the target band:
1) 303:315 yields 0.18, 0.968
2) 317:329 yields 0.19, 0.943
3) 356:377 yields -0.17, 1.27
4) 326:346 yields 0.04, 1.07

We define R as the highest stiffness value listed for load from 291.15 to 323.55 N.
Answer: 1.05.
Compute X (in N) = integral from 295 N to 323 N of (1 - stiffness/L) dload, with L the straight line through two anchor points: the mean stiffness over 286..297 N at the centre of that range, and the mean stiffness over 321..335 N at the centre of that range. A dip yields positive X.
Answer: 2.6 N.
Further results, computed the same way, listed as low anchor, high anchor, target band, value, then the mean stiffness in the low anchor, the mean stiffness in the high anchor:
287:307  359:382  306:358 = 0.7 N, 0.935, 1.27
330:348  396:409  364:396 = -3.1 N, 1.12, 1.2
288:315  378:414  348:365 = -3.2 N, 0.943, 1.18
